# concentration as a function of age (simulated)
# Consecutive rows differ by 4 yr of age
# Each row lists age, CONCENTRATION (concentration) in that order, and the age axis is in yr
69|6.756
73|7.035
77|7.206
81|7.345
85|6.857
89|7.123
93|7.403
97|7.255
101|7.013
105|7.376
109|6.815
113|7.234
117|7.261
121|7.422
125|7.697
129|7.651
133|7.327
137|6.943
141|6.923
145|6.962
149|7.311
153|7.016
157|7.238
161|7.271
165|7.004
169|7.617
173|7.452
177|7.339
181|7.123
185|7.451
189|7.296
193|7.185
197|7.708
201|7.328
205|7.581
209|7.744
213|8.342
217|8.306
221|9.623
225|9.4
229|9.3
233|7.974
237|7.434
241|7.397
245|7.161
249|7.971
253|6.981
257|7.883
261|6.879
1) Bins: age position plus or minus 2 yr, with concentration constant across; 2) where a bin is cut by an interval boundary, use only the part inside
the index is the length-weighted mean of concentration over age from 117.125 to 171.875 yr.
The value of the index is 7.26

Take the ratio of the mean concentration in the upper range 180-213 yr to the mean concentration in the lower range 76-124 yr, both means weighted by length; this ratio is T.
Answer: 1.04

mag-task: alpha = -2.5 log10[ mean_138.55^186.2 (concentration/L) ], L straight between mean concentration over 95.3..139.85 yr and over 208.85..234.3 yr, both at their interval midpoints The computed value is 0.10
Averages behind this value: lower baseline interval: 7.27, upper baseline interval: 8.76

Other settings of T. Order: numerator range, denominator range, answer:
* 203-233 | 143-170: 1.19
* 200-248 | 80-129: 1.12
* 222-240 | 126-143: 1.18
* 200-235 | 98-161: 1.17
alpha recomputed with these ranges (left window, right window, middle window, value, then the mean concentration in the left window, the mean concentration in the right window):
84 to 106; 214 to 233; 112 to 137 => 0.03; 7.18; 8.99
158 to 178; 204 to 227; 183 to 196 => 0.08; 7.33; 8.54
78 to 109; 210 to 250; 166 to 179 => 0.05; 7.17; 8.29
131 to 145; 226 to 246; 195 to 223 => -0.05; 7.05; 7.97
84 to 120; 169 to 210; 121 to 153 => 0.00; 7.16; 7.42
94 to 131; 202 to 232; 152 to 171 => 0.09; 7.31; 8.55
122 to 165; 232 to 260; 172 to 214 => -0.02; 7.23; 7.5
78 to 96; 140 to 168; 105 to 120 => 0.00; 7.19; 7.13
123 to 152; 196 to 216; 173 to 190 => 0.04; 7.25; 7.77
